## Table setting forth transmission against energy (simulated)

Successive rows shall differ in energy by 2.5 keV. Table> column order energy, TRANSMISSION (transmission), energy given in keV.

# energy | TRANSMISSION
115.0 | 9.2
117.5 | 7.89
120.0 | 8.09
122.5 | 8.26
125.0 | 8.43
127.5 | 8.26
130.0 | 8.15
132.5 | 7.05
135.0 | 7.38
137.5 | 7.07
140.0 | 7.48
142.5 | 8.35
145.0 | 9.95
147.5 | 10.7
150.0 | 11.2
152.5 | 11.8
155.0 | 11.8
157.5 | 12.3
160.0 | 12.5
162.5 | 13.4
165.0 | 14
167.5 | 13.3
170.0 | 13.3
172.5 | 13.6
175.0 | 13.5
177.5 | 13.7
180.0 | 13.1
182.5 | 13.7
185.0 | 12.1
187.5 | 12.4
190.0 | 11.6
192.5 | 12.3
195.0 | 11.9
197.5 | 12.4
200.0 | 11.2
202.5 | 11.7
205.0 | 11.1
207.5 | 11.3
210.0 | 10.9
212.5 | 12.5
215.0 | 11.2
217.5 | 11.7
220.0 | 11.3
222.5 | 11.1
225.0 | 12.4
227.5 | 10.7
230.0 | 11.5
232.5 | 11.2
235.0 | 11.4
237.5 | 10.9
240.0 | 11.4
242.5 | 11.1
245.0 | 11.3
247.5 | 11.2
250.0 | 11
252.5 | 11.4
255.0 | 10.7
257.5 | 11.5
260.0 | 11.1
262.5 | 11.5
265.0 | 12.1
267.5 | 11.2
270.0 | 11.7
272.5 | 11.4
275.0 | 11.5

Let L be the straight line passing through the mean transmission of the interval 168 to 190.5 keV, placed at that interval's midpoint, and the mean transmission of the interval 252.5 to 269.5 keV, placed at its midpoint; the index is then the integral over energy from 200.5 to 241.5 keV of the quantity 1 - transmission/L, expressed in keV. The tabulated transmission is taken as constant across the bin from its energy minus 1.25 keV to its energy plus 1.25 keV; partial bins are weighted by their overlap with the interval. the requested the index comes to 2.70 keV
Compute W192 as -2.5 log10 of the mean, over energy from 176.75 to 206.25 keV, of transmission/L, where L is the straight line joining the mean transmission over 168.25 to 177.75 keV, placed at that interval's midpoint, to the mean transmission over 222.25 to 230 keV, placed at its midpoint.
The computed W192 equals 0.05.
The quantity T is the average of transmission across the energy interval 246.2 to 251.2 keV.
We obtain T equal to 11.1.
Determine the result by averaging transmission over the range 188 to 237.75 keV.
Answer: 11.5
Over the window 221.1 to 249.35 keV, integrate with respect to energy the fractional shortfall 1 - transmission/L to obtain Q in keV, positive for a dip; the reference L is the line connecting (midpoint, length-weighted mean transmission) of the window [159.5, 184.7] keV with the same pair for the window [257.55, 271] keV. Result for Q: 1.9 keV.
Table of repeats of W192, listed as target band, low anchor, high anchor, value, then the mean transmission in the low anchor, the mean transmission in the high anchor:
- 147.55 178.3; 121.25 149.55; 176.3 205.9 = -0.23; 8.36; 12.3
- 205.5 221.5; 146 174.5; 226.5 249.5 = 0.01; 12.5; 11.2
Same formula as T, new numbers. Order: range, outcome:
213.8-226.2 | 11.5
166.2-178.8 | 13.5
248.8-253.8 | 11.2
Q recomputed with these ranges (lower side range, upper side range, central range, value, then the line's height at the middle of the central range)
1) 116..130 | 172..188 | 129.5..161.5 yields 1.6 keV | 10.2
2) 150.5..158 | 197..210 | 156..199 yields -4.5 keV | 11.7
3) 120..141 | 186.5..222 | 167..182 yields -5.0 keV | 10.1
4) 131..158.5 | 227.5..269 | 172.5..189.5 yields -4.9 keV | 10.1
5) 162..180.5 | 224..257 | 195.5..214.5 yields 1.3 keV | 12.4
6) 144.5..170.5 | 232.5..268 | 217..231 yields 0.1 keV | 11.5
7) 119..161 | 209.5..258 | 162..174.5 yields -4.5 keV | 9.93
